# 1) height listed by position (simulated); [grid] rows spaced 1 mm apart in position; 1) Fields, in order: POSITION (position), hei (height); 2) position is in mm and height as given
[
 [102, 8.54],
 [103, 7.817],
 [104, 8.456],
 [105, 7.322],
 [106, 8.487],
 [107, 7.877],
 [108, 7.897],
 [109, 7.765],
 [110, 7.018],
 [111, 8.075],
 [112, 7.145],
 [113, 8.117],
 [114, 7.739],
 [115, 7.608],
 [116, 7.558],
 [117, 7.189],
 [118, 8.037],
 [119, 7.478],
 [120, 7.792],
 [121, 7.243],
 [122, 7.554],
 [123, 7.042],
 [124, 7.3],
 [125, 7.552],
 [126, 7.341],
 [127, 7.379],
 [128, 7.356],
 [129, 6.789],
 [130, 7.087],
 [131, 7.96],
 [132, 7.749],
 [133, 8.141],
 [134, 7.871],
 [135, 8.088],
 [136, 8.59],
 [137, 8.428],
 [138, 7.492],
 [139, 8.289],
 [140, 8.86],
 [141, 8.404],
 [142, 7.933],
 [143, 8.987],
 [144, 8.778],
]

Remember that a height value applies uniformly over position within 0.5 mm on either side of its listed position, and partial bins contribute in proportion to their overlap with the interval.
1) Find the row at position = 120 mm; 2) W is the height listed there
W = 7.792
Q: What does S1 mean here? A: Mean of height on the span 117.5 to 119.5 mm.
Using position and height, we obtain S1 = 7.76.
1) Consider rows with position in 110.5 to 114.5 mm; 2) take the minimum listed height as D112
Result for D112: 7.145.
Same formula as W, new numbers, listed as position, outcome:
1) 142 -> 7.933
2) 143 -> 8.987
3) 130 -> 7.087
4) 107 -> 7.877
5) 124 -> 7.3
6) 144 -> 8.778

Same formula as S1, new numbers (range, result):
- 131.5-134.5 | 7.92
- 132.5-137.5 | 8.22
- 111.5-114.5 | 7.67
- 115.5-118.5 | 7.59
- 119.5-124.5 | 7.39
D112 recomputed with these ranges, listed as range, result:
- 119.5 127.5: 7.042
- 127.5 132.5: 6.789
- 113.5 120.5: 7.189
